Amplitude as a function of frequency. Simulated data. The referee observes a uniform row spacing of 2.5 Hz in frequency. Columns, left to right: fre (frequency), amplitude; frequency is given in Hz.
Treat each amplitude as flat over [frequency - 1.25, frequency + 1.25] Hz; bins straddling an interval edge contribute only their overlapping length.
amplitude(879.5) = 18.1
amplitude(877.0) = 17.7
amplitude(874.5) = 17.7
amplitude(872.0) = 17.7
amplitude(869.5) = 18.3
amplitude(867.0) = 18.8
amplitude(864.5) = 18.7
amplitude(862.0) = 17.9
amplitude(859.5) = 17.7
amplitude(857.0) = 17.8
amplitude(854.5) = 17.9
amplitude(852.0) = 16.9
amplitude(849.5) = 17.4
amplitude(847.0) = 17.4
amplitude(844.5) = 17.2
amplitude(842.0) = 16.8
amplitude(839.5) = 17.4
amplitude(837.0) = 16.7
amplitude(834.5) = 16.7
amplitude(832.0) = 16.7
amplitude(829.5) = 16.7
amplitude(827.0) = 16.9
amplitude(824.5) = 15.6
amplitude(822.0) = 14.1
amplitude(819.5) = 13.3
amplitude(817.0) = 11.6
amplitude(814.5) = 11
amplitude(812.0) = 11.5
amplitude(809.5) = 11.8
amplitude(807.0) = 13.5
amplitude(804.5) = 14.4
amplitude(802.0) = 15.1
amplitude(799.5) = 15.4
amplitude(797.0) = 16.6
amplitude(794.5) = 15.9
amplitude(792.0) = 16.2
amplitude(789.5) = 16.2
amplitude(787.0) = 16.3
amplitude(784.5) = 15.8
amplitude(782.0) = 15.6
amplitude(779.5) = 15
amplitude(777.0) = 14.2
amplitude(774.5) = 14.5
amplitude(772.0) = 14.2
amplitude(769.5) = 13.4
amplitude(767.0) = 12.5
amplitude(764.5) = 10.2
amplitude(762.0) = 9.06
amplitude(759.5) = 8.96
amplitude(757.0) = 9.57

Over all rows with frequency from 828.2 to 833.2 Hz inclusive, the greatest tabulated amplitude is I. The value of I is 16.7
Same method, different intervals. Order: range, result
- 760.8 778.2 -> 14.5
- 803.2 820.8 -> 14.4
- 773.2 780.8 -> 15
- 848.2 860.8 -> 17.9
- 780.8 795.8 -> 16.3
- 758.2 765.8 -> 10.2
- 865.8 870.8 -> 18.8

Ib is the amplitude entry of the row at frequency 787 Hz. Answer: 16.3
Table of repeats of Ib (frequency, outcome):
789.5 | 16.2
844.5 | 17.2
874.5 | 17.7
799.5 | 15.4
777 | 14.2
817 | 11.6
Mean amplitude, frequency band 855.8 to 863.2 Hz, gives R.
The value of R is 17.8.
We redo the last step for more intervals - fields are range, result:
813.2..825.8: 13.1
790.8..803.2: 15.8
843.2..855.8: 17.4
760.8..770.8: 11.3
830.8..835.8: 16.7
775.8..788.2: 15.4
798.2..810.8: 14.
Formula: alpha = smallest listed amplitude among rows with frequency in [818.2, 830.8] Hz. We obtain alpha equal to 13.3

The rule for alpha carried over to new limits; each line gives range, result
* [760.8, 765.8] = 9.06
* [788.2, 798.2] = 15.9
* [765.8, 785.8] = 12.5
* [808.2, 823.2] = 11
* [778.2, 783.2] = 15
